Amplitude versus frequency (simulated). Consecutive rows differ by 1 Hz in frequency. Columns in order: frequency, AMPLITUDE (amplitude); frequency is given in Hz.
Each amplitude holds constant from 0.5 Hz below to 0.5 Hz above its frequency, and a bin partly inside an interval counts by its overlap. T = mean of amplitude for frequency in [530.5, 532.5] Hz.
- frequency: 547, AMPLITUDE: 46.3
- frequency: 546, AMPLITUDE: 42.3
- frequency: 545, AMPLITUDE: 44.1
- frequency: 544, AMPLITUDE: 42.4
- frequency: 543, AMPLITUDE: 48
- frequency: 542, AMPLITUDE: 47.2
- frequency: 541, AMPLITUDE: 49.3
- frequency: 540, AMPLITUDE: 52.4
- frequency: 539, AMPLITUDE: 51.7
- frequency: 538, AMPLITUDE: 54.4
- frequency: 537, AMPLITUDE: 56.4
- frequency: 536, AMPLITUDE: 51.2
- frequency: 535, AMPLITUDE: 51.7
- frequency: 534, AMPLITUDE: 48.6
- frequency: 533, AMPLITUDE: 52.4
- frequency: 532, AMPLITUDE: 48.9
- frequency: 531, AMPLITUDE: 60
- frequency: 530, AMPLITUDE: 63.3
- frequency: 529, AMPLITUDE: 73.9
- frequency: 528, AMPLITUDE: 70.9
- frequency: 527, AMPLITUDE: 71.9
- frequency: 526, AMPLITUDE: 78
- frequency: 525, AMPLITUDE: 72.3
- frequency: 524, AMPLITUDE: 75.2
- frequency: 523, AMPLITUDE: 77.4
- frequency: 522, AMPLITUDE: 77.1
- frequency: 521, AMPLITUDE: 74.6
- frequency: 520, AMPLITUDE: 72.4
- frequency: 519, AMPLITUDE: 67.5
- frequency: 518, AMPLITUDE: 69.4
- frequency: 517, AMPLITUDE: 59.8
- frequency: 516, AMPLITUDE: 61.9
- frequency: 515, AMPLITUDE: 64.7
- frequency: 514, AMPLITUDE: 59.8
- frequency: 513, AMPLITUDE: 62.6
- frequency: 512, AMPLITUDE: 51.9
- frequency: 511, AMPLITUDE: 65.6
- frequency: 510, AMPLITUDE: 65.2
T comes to 54.5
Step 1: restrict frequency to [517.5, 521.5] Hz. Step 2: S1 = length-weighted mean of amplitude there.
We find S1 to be 71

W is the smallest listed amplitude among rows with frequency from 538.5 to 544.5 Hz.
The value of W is 42.4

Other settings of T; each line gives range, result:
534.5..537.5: 53.1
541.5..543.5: 47.6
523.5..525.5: 73.8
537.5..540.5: 52.8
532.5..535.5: 50.9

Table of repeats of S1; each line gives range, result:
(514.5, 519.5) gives 64.7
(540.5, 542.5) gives 48.2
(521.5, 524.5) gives 76.6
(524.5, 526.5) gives 75.2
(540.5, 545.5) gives 46.2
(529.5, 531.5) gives 61.6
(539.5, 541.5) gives 50.8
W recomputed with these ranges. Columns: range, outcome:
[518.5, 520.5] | 67.5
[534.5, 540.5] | 51.2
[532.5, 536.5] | 48.6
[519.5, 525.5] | 72.3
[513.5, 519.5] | 59.8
